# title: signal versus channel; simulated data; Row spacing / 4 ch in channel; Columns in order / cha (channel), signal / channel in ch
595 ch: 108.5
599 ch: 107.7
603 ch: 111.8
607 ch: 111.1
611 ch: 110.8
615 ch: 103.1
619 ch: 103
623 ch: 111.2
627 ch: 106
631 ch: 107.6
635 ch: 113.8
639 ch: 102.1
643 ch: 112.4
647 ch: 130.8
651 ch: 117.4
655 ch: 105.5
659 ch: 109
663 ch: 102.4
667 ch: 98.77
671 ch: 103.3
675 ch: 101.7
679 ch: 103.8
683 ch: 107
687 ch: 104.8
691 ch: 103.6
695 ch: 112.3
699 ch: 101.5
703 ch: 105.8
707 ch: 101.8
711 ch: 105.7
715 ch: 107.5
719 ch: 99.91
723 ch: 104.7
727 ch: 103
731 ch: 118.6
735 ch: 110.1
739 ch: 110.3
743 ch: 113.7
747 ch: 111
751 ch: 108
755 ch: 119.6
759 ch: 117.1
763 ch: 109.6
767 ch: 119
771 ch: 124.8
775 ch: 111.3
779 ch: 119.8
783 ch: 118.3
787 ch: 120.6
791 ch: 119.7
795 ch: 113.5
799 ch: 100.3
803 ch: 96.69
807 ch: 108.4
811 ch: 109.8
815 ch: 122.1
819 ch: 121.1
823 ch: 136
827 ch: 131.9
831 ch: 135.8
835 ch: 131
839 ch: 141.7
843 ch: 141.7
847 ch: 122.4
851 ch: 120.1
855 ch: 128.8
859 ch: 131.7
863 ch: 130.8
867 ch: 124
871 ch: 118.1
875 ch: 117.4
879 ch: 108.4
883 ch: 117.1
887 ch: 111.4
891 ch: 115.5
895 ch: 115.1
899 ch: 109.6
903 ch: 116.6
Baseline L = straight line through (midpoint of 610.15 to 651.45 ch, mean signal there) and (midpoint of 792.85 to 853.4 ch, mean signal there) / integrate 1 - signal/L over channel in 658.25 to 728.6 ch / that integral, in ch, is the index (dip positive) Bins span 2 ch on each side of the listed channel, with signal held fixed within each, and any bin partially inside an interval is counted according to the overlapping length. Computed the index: 6.2 ch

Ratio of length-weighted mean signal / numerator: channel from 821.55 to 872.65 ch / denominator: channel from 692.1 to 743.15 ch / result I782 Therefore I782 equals 1.22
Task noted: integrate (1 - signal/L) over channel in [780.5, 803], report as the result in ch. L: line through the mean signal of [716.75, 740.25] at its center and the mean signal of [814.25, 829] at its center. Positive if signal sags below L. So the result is 1.6 ch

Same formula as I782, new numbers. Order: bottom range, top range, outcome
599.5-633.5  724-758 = 1.03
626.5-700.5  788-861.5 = 1.14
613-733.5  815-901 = 1.16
